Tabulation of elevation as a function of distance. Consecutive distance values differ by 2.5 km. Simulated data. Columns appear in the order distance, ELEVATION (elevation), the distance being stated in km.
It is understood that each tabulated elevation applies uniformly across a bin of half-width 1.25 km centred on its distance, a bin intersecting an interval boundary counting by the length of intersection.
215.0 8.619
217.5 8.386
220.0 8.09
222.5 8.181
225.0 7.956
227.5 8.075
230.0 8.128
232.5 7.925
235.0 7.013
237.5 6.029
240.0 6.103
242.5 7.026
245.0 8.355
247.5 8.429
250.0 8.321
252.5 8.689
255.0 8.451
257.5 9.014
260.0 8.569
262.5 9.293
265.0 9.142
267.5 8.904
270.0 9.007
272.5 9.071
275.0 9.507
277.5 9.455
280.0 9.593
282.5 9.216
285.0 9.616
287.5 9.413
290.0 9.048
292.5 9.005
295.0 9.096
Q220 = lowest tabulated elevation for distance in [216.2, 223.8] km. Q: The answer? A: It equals 8.09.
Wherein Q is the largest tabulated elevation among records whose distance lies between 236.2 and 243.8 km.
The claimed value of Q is 7.026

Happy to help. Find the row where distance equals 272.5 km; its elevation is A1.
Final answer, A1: 9.071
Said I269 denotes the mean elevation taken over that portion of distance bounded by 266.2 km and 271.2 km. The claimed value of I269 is 8.96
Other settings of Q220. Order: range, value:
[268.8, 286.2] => 9.007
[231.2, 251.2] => 6.029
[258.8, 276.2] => 8.569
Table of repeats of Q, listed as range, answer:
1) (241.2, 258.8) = 9.014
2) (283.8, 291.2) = 9.616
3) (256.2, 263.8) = 9.293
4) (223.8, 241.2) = 8.128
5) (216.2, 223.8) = 8.386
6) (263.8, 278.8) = 9.507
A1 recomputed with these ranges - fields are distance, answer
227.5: 8.075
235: 7.013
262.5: 9.293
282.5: 9.216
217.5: 8.386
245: 8.355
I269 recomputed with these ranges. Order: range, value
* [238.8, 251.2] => 7.65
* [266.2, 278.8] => 9.19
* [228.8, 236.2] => 7.69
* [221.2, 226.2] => 8.07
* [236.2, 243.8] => 6.4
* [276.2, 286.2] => 9.47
